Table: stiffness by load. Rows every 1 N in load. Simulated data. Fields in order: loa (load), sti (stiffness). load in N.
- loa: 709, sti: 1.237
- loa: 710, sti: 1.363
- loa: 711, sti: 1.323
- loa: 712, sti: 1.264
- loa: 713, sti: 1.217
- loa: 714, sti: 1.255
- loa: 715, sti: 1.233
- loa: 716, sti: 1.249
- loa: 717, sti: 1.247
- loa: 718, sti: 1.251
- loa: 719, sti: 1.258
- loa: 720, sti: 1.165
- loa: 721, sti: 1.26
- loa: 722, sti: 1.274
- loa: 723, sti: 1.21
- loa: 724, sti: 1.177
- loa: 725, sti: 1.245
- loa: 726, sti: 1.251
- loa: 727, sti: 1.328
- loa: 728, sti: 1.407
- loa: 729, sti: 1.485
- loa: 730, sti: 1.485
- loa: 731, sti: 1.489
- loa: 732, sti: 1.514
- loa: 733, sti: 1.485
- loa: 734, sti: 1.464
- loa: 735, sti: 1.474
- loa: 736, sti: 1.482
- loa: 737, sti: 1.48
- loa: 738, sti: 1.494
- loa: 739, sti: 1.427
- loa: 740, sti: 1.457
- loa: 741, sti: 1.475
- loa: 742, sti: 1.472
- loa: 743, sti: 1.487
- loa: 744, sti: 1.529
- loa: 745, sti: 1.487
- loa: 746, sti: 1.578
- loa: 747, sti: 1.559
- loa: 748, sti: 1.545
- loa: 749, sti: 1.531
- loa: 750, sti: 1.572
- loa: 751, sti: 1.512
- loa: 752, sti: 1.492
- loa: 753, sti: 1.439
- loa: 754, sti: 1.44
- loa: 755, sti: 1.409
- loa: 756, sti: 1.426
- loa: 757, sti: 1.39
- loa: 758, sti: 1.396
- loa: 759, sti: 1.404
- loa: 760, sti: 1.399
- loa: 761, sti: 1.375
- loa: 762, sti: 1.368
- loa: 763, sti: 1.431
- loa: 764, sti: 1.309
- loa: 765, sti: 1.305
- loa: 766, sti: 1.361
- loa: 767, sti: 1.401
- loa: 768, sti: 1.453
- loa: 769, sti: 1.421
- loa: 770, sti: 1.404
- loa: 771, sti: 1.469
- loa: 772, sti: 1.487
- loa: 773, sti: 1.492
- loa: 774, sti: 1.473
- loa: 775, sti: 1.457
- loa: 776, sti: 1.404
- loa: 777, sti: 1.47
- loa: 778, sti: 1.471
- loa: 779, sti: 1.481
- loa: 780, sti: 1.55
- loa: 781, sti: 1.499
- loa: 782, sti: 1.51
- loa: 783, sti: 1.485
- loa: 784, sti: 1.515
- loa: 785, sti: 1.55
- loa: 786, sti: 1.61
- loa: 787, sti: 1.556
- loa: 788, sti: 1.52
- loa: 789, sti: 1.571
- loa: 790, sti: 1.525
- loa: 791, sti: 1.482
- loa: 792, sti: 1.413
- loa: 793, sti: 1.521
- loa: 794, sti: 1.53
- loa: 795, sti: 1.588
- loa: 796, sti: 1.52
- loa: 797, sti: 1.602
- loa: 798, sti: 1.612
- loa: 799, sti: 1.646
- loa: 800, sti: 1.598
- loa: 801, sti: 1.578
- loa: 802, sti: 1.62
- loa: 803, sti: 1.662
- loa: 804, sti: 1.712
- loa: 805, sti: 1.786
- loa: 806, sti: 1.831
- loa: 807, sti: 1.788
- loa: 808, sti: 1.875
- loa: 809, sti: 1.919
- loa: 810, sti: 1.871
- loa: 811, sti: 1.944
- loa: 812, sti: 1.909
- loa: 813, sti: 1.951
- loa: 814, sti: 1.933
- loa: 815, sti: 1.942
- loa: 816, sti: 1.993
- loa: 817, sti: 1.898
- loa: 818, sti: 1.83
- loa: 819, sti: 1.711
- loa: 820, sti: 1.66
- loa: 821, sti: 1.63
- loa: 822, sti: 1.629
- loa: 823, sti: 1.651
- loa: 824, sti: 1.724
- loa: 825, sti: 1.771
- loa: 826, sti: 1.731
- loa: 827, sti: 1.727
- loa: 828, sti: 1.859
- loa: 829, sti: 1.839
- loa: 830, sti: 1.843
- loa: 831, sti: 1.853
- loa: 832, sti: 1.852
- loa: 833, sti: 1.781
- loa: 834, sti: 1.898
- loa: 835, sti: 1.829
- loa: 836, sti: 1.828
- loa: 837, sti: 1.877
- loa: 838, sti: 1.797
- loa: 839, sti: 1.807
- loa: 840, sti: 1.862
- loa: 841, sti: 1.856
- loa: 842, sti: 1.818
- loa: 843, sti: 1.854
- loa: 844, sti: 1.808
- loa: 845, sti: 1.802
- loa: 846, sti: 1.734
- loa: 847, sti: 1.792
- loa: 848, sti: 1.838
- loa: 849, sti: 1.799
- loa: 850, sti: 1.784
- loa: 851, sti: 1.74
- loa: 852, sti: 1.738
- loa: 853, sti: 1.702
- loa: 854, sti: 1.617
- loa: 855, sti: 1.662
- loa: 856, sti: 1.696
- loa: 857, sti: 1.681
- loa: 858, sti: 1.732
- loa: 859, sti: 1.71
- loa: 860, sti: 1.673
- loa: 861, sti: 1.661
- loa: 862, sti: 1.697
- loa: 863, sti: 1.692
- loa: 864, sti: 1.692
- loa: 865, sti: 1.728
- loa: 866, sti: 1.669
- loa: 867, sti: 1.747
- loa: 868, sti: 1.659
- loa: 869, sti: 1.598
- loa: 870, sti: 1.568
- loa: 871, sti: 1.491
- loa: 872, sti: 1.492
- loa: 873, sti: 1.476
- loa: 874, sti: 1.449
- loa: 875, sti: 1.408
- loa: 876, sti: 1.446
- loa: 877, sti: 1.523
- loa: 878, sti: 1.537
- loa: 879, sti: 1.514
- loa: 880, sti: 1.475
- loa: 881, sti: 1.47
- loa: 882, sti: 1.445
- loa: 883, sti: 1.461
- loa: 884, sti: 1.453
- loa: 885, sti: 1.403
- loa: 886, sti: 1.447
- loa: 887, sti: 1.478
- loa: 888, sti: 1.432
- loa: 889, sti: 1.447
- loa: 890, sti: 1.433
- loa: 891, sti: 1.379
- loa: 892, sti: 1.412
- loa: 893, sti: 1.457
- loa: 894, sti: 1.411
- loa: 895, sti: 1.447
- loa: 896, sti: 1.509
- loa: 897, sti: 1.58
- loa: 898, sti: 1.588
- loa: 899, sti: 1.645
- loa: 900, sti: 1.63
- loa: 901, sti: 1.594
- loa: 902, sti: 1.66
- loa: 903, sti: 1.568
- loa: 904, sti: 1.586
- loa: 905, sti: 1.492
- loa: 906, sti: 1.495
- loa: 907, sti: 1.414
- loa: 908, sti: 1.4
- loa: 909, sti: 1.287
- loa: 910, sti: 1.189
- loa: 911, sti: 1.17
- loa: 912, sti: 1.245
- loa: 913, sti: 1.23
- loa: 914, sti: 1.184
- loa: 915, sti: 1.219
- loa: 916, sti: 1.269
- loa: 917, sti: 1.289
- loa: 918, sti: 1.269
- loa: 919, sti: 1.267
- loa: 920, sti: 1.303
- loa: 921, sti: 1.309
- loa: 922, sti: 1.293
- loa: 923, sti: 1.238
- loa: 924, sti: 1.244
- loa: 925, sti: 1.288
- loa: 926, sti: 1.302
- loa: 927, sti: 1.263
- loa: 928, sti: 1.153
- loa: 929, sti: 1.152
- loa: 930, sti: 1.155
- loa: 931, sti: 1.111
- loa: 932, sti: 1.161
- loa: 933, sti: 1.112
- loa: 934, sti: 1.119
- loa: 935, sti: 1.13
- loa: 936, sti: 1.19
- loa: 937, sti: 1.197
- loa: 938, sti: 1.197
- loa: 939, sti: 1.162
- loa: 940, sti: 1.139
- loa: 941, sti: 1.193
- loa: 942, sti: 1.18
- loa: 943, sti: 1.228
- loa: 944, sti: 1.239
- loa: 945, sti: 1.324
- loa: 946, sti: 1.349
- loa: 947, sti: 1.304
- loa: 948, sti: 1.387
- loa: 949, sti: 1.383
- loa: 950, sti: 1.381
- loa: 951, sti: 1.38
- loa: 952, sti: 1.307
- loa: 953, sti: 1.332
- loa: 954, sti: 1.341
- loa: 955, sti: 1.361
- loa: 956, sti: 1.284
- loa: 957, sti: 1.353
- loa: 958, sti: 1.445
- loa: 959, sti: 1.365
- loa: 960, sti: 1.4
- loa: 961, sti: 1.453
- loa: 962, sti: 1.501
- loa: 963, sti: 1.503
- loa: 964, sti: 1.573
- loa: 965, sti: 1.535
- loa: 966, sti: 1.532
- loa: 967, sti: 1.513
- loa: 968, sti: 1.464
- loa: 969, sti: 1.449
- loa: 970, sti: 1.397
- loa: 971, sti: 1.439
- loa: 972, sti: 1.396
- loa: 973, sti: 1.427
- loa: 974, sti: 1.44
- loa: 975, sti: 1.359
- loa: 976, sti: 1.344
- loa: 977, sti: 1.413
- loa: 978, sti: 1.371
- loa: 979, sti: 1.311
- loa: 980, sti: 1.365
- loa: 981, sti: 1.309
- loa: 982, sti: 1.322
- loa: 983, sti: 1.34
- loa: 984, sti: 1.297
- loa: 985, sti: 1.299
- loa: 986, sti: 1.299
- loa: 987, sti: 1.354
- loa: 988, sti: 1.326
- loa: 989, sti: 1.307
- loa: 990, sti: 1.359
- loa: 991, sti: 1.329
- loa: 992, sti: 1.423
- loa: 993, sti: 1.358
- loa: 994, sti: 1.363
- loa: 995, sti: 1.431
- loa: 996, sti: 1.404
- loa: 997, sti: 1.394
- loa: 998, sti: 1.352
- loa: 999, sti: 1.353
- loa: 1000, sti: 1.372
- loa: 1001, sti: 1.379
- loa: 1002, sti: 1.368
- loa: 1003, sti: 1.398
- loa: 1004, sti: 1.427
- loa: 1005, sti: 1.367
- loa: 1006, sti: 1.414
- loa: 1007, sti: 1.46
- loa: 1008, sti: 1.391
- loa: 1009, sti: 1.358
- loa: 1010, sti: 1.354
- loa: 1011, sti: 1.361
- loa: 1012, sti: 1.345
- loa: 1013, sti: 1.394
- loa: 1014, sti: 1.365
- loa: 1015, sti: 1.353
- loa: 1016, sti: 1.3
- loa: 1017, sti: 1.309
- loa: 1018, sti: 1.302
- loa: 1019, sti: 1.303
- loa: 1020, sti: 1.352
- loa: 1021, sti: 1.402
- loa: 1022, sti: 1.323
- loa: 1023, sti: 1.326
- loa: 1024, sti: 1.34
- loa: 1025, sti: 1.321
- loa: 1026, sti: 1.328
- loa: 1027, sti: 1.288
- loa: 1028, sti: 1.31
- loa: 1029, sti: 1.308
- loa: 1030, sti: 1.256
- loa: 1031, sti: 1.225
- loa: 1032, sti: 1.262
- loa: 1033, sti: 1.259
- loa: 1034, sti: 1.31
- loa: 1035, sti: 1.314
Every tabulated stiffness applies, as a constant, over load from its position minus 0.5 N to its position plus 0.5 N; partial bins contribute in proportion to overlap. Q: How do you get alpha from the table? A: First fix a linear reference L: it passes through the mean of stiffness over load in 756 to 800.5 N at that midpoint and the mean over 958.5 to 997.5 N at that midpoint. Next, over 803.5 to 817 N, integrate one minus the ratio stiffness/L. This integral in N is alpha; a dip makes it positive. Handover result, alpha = -3.8 N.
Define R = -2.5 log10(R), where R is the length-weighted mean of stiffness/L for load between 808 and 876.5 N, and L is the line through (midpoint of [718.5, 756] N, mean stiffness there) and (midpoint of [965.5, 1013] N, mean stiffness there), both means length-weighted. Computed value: -0.24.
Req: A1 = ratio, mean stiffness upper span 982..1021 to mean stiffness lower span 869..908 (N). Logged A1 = 0.91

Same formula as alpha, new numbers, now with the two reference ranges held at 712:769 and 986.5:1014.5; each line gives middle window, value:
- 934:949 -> 1.62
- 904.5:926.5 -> 1.46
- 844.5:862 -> -4.27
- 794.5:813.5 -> -4.72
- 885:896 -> -0.41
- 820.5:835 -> -3.99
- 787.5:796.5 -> -0.81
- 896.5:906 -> -1.41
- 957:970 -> -0.86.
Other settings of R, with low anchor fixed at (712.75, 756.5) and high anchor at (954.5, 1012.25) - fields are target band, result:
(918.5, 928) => 0.099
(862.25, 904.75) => -0.098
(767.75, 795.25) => -0.071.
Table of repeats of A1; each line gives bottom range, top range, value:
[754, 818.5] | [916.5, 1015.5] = 0.85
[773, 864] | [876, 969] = 0.80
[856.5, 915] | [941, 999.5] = 0.91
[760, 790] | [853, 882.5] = 1.09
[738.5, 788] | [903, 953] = 0.86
